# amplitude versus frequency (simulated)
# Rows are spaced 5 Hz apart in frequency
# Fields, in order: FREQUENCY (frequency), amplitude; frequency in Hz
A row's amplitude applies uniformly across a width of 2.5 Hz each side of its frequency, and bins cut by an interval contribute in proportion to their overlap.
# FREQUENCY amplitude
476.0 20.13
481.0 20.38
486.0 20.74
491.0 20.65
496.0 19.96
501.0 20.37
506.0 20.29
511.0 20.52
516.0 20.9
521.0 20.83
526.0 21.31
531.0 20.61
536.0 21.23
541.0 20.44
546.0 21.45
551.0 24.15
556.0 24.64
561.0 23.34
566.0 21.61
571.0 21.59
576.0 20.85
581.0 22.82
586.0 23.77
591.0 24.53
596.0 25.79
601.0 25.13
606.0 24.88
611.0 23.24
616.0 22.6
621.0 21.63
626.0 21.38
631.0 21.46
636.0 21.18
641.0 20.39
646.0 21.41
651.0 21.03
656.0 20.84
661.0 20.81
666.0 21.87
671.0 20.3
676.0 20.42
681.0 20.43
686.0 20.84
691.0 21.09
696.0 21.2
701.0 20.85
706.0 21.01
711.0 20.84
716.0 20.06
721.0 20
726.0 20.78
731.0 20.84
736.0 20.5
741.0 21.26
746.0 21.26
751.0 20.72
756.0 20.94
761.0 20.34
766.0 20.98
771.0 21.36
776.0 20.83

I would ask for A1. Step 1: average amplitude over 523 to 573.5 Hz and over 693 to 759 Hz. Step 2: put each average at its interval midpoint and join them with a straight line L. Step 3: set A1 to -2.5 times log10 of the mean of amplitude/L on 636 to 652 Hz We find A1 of 0.02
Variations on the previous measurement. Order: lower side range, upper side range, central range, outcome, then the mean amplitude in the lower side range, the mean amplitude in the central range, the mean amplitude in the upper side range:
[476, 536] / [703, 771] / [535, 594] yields -0.10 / 20.6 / 22.6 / 20.8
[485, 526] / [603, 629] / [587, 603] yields -0.12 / 20.6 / 25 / 22.8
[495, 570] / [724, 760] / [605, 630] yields -0.06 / 21.5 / 22.5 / 20.9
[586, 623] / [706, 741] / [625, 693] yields 0.07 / 24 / 21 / 20.6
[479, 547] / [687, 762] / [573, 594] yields -0.11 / 20.7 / 23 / 20.8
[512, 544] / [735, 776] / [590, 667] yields -0.07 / 20.9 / 22.4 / 20.9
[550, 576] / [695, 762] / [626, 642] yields 0.04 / 22.8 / 21.1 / 20.8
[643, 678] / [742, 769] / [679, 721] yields 0.01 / 21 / 20.7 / 20.9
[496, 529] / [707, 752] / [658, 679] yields -0.01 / 20.6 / 20.8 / 20.7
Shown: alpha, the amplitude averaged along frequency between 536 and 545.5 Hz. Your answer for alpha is 20.9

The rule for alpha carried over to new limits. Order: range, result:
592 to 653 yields 22.6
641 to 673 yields 21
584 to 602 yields 24.8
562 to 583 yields 21.8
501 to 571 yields 21.6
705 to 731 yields 20.5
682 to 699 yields 21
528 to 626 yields 22.8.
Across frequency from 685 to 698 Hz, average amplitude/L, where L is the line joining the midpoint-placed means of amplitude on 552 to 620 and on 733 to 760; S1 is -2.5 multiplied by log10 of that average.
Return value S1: 0.04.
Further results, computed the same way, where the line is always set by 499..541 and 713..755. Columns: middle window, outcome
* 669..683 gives 0.017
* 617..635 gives -0.043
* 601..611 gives -0.183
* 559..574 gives -0.069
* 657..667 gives -0.025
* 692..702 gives -0.019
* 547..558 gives -0.158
